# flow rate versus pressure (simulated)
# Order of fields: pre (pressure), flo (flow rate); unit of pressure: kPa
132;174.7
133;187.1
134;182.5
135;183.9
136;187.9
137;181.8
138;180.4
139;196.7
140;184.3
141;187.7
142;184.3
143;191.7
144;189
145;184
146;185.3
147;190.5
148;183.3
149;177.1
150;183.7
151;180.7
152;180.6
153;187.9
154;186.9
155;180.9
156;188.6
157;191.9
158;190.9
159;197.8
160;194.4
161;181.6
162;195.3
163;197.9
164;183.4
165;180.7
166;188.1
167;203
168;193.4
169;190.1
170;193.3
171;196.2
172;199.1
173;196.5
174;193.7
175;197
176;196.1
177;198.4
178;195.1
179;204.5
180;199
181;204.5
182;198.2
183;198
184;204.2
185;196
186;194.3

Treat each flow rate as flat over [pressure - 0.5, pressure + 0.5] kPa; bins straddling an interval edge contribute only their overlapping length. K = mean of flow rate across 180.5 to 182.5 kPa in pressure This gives 201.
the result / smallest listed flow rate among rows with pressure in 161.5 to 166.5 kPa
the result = 180.7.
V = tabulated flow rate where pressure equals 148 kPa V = 183.3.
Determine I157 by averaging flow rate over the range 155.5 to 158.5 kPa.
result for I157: 190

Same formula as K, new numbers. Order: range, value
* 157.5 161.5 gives 191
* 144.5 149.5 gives 184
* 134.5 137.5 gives 185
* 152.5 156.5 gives 186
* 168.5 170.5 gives 192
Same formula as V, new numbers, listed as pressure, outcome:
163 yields 197.9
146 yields 185.3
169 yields 190.1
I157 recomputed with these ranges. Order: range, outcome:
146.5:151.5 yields 183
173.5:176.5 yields 196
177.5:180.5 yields 200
